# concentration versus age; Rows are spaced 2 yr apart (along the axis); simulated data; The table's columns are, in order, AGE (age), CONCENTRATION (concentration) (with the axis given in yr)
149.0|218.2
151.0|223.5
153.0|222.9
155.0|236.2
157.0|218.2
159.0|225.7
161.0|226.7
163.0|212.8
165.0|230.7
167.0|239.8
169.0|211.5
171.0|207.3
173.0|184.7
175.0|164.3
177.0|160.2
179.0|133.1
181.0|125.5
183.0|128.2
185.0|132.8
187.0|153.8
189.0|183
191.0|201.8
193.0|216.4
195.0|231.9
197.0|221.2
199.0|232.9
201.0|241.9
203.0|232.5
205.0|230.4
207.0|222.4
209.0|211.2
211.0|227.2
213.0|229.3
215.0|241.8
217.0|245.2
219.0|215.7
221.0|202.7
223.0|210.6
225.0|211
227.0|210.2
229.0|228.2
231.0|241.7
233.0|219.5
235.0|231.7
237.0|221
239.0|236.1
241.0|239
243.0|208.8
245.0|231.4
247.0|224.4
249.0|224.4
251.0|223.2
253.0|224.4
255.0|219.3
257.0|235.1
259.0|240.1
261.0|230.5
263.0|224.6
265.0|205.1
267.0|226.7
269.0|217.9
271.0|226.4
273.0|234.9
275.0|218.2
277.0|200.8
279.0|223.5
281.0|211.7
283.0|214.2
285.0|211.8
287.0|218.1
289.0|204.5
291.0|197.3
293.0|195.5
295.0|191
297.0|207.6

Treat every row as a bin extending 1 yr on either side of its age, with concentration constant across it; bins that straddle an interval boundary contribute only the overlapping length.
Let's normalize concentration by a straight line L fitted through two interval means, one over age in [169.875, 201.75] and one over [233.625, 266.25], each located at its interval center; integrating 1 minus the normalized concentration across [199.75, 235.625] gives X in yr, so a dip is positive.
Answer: -3.8 yr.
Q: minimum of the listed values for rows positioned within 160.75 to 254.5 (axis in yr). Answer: 125.5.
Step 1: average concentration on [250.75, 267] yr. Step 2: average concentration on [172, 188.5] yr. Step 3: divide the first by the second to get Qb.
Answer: 1.51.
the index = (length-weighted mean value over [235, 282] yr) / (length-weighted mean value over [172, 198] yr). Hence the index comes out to 1.3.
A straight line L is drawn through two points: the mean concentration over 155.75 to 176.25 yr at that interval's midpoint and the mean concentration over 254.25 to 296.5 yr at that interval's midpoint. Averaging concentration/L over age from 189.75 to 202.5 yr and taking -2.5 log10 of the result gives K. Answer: -0.05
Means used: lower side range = 212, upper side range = 216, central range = 224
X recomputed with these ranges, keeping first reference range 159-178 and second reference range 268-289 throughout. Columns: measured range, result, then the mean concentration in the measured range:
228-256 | -1.8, 227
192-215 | -2.0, 228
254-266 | -0.6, 226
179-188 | 3.1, 135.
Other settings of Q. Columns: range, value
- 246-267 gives 205.1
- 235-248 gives 208.8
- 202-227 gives 202.7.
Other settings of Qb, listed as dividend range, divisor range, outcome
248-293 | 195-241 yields 0.97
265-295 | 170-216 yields 1.09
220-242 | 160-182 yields 1.17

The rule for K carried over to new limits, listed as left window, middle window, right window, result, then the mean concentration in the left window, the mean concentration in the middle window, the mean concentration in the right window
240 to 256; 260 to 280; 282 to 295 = -0.03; 224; 221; 206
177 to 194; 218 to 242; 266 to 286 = -0.18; 159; 222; 219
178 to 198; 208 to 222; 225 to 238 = -0.10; 173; 225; 224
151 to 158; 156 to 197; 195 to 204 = 0.20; 225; 190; 232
